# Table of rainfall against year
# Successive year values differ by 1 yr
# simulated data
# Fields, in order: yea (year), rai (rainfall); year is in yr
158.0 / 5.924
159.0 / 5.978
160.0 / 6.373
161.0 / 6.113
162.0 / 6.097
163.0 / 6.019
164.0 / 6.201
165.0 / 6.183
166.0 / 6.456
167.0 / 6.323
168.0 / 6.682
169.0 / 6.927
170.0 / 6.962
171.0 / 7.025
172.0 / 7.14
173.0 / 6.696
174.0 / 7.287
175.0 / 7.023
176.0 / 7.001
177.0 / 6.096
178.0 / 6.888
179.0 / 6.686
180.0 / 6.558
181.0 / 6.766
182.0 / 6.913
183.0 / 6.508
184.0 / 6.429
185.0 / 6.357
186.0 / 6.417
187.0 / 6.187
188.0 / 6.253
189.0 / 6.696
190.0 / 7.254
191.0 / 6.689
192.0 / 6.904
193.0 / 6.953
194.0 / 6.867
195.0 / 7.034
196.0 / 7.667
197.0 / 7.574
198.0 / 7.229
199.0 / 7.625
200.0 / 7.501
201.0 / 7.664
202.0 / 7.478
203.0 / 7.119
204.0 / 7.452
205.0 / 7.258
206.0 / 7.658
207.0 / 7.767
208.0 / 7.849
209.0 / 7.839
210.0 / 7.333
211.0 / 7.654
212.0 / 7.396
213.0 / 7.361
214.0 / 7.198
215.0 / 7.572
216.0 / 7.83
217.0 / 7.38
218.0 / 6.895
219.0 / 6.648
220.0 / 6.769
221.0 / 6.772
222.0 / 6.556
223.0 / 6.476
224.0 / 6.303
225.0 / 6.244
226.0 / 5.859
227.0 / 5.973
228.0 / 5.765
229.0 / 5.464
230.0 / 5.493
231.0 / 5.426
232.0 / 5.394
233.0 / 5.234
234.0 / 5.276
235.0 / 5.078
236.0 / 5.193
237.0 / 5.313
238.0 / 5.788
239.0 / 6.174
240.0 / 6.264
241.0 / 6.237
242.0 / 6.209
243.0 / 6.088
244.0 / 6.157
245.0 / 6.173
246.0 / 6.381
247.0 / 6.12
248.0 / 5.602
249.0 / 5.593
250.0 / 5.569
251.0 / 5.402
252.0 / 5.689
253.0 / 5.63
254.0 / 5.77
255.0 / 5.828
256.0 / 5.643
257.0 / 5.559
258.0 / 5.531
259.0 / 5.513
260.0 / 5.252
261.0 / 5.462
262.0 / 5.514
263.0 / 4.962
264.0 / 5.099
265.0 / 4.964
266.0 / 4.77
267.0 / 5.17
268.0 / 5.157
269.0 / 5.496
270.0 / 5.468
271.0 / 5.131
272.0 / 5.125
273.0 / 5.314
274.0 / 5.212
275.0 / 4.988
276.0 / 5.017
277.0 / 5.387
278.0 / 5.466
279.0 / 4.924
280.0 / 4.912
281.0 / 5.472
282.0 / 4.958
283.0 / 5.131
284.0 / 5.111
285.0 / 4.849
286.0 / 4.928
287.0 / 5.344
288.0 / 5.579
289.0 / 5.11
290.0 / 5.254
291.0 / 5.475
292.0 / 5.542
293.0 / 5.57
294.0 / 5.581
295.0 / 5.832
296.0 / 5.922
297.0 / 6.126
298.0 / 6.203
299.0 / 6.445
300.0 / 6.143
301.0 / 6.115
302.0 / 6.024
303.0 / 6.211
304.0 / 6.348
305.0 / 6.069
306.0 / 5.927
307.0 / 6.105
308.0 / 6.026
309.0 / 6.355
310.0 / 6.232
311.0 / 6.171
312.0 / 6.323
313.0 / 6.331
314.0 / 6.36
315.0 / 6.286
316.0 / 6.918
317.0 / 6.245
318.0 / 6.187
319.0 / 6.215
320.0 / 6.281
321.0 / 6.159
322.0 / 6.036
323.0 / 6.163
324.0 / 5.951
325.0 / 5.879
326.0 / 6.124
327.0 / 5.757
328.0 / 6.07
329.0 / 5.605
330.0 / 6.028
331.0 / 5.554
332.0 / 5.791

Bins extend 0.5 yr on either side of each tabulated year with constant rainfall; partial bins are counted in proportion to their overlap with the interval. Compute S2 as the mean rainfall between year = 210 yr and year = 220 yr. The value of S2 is 7.3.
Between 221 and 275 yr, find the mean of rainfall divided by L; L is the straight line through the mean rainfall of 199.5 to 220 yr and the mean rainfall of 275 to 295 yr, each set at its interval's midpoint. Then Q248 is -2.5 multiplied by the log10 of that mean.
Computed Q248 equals 0.12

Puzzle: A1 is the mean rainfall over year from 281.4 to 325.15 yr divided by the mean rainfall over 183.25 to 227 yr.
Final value 0.84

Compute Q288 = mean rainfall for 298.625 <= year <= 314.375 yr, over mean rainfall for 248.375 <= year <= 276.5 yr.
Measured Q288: 1.16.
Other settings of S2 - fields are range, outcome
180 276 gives 6.27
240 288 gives 5.44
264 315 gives 5.6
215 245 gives 6.1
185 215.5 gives 7.23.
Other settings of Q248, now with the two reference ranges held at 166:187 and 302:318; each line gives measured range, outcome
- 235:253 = 0.111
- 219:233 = 0.089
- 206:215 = -0.148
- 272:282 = 0.225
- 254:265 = 0.183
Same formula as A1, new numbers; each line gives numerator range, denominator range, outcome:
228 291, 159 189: 0.83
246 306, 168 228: 0.79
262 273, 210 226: 0.74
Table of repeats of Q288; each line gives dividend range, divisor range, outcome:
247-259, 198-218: 0.75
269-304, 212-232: 0.84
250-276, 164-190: 0.80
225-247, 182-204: 0.83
